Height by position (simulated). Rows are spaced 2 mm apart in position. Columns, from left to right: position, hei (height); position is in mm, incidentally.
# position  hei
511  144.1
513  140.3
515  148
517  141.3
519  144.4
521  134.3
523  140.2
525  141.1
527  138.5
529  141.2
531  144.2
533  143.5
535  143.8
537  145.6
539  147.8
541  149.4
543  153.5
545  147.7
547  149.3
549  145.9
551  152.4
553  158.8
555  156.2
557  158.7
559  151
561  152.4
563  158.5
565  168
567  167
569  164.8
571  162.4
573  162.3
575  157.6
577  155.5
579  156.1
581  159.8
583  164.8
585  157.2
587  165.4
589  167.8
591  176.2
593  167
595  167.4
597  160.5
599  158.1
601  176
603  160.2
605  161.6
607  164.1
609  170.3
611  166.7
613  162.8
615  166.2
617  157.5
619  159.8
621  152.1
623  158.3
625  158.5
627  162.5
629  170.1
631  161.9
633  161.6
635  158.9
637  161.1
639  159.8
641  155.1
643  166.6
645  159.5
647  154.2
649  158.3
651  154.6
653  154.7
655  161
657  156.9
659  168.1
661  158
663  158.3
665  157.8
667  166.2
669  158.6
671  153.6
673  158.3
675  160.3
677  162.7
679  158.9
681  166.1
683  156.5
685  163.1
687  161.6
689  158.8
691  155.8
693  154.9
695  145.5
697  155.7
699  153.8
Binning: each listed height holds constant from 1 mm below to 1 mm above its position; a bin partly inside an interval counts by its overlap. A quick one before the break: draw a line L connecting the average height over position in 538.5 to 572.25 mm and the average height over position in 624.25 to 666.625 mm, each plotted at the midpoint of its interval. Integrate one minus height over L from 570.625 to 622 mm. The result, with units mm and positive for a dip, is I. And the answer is -1.7 mm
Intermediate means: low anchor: 156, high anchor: 160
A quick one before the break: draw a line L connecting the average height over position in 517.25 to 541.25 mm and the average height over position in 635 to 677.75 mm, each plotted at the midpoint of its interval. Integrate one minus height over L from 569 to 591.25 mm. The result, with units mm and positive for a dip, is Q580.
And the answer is -1.9 mm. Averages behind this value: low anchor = 143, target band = 162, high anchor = 159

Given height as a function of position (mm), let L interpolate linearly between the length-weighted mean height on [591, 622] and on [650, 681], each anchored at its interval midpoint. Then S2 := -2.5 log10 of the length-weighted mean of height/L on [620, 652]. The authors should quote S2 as 0.01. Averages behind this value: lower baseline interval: 164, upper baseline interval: 159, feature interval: 160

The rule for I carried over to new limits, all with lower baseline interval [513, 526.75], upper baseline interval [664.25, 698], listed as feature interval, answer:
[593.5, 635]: -3.13 mm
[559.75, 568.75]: -0.95 mm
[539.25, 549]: -0.37 mm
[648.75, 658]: -0.09 mm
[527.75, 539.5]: -0.11 mm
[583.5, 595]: -1.39 mm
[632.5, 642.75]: -0.39 mm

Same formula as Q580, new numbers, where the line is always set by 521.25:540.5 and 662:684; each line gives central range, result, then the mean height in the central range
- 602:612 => -0.8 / 165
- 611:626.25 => -0.7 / 160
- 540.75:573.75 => -2.4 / 156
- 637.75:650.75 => -0.2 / 159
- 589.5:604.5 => -1.6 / 166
